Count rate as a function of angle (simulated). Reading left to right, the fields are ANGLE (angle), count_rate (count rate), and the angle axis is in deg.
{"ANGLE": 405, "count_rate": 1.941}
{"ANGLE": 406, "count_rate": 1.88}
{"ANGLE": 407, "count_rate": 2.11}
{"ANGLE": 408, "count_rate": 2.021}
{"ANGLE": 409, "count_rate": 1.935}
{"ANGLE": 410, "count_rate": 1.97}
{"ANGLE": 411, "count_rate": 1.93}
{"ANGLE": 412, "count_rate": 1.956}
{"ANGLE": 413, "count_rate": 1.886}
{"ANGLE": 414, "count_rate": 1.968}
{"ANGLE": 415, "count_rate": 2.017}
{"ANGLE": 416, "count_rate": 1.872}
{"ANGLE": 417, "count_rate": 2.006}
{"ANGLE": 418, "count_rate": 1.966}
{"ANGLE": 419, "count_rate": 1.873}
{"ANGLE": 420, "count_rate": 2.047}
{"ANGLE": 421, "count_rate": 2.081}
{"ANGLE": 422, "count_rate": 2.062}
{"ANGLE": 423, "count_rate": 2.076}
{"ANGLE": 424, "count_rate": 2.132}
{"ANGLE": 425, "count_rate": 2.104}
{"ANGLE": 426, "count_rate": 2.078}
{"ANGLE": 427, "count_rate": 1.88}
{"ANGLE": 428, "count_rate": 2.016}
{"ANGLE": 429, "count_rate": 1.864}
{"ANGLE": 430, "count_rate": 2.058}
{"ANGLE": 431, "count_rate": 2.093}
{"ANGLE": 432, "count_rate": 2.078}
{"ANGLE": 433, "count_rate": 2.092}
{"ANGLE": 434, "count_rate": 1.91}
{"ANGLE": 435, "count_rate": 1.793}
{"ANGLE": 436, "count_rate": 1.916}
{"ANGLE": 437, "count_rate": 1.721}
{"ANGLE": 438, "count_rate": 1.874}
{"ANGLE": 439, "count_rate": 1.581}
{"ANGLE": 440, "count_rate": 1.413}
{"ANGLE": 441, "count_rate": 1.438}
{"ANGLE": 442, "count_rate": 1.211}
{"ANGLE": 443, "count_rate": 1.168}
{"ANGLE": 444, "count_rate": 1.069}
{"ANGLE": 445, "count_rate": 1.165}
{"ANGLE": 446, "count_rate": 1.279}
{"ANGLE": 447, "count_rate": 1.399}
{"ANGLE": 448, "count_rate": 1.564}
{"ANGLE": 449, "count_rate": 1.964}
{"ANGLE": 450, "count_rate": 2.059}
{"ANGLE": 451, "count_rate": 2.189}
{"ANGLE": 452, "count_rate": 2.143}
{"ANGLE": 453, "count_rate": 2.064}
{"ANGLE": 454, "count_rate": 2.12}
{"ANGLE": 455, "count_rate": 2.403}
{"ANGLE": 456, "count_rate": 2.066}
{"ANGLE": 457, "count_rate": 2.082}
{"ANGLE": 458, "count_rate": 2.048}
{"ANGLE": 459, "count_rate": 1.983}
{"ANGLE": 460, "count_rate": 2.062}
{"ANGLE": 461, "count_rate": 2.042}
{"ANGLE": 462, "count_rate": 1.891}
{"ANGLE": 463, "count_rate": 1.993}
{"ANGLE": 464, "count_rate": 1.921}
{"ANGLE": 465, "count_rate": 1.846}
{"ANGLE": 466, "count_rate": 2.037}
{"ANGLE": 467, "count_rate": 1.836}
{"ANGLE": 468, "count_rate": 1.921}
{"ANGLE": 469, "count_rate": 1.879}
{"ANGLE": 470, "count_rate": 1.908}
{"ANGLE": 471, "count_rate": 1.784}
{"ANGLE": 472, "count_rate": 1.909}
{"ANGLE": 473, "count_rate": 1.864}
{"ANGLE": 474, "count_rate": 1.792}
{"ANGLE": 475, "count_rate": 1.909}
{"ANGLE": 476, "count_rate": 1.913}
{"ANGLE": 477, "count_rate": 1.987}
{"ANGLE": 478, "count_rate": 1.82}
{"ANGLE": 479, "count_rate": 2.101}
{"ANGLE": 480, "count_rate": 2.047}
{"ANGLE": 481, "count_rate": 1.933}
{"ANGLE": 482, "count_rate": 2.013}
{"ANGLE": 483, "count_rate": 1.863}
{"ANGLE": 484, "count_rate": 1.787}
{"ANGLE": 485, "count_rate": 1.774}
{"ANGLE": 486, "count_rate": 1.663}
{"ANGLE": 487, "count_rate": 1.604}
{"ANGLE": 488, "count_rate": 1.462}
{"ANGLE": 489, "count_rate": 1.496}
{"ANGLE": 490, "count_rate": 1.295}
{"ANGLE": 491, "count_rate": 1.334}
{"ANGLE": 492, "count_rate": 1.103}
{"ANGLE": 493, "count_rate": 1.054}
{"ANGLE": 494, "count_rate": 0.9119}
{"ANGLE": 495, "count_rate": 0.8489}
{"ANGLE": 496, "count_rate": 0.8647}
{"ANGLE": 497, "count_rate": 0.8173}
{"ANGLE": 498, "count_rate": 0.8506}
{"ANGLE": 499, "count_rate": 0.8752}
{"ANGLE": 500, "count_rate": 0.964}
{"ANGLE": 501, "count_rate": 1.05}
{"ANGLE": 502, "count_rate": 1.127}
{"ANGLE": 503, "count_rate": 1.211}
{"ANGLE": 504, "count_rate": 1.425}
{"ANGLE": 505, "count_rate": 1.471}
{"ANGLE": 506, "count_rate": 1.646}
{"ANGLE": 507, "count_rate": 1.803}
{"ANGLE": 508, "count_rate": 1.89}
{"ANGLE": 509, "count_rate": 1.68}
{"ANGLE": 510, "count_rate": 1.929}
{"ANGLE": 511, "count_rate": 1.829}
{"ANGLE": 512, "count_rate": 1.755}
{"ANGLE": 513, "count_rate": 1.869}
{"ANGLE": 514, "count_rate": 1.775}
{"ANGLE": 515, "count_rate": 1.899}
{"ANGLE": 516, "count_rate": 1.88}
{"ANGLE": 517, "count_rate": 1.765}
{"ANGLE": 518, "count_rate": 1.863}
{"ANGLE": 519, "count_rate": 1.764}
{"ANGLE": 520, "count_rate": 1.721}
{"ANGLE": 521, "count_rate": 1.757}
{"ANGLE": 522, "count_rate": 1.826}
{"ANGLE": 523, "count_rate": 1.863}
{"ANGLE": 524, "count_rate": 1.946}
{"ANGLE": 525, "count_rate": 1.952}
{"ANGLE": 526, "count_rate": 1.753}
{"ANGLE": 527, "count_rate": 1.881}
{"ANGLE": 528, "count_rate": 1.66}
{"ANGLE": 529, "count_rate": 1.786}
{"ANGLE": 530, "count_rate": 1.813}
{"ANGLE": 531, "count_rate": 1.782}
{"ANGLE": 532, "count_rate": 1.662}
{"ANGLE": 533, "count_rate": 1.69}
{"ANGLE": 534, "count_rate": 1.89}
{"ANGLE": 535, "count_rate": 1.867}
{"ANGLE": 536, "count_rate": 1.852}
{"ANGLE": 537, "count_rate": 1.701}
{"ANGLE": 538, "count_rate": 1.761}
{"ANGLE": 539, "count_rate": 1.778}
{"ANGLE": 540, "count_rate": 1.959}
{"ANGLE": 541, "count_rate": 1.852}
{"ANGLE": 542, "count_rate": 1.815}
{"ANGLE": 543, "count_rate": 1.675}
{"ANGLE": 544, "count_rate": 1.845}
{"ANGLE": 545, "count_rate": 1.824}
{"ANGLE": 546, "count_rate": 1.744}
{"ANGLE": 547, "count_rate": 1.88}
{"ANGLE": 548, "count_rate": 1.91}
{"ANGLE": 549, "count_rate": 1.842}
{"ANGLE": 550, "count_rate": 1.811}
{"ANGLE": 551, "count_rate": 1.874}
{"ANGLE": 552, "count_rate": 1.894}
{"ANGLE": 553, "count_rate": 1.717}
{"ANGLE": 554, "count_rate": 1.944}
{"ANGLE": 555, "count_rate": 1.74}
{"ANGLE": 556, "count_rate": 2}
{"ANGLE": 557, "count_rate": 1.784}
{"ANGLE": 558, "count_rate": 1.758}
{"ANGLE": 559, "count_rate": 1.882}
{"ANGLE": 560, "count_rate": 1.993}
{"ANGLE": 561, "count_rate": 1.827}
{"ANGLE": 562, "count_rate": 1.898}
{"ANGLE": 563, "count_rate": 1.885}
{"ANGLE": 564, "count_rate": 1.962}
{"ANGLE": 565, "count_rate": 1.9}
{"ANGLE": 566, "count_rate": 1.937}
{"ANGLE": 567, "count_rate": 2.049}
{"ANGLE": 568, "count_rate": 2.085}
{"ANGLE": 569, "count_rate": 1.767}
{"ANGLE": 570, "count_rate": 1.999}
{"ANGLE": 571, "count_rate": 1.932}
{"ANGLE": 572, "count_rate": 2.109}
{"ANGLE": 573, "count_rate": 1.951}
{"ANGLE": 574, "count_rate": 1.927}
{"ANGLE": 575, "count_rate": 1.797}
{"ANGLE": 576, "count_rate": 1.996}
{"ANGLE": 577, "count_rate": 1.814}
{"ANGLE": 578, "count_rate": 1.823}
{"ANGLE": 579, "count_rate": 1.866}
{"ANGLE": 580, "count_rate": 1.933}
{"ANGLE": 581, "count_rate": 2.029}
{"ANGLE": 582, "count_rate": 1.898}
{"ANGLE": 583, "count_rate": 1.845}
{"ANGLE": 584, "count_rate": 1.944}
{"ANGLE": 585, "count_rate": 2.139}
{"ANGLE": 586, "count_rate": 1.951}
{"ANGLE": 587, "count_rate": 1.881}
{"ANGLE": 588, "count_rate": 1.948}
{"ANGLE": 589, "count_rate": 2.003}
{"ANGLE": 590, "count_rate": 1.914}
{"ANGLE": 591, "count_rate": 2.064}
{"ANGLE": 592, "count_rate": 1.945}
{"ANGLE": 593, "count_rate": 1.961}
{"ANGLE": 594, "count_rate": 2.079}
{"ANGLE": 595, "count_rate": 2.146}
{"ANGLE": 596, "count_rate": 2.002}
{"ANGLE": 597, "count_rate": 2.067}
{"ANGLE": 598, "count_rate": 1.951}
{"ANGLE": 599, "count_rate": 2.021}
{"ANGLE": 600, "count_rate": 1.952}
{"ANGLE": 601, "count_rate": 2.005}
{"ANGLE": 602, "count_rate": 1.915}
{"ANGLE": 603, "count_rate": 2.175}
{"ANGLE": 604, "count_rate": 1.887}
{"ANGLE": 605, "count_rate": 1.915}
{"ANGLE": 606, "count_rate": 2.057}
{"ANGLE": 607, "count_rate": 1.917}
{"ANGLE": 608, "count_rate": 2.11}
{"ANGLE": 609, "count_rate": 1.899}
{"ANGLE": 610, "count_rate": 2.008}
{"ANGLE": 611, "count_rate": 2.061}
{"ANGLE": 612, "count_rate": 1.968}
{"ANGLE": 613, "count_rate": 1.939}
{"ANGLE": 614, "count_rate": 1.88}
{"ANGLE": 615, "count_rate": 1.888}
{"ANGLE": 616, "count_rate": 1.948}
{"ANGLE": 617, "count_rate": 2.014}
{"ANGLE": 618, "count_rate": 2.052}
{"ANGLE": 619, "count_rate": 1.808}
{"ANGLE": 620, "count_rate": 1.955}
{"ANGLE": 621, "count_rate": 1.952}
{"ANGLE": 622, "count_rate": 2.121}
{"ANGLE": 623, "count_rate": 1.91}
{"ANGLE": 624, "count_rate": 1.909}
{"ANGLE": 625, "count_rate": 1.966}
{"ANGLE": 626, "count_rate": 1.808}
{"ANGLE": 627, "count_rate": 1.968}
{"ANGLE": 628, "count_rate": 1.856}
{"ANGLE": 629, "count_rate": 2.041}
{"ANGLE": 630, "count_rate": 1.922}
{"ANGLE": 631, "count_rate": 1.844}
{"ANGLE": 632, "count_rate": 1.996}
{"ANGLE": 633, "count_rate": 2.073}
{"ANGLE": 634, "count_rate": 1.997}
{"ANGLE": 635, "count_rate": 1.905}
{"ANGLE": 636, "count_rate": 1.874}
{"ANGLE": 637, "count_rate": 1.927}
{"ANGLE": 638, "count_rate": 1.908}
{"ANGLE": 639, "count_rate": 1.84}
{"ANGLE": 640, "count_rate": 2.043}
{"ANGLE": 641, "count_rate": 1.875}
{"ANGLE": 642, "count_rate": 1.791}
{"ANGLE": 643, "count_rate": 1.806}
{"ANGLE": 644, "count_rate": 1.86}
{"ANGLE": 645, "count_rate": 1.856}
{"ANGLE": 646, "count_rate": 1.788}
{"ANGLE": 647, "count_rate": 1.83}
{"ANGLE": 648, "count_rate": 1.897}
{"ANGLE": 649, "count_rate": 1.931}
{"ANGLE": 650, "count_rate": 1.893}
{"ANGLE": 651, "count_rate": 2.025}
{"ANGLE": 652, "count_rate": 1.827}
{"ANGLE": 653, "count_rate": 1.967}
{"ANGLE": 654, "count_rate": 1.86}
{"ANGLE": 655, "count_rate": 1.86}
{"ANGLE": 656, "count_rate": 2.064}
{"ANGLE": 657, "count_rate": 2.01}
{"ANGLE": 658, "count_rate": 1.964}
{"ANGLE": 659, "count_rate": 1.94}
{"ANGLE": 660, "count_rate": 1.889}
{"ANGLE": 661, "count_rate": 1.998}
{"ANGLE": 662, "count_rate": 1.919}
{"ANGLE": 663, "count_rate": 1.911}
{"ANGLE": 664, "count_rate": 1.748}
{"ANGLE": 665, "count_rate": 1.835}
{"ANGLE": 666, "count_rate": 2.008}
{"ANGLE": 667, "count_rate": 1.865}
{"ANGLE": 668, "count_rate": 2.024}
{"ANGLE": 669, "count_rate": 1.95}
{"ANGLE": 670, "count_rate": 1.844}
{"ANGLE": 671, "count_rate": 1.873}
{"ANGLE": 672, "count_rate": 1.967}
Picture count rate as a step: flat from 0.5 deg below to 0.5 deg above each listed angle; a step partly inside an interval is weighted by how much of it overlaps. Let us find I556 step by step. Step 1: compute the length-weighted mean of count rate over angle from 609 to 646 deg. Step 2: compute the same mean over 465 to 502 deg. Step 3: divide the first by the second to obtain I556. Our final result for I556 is 1.24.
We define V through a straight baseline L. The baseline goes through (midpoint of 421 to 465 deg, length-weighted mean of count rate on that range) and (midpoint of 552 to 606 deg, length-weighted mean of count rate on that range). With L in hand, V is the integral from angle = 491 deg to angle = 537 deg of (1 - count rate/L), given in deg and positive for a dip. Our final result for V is 8.2 deg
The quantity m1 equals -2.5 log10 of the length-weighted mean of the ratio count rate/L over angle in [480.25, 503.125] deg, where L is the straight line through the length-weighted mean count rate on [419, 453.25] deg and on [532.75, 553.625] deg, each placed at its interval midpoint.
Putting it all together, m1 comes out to 0.35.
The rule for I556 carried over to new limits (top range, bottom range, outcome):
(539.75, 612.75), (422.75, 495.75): 1.08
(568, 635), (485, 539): 1.25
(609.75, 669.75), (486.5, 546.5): 1.21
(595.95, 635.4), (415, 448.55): 1.10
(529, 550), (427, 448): 1.09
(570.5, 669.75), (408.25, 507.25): 1.12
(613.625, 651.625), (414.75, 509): 1.11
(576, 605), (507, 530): 1.08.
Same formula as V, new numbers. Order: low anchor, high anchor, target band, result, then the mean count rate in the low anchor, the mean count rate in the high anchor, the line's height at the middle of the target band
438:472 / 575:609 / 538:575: 0.9 deg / 1.81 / 1.97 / 1.93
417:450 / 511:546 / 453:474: -2.1 deg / 1.79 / 1.81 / 1.79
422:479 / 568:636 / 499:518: 3.1 deg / 1.87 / 1.96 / 1.9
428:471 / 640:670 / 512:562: 1.2 deg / 1.84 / 1.9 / 1.87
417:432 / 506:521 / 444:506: 7.9 deg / 2.02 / 1.81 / 1.9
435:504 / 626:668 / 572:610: -2.9 deg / 1.65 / 1.91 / 1.83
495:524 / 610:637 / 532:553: -2.0 deg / 1.54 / 1.95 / 1.66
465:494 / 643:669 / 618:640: -0.6 deg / 1.74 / 1.91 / 1.88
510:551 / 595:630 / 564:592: -0.6 deg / 1.81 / 1.97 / 1.9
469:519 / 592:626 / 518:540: -1.2 deg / 1.58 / 1.98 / 1.7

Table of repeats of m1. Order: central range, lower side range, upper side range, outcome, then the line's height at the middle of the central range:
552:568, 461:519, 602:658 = -0.06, 1.78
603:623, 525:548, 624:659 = -0.05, 1.88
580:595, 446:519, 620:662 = -0.07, 1.85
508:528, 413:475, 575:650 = 0.05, 1.91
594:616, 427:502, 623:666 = -0.07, 1.86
